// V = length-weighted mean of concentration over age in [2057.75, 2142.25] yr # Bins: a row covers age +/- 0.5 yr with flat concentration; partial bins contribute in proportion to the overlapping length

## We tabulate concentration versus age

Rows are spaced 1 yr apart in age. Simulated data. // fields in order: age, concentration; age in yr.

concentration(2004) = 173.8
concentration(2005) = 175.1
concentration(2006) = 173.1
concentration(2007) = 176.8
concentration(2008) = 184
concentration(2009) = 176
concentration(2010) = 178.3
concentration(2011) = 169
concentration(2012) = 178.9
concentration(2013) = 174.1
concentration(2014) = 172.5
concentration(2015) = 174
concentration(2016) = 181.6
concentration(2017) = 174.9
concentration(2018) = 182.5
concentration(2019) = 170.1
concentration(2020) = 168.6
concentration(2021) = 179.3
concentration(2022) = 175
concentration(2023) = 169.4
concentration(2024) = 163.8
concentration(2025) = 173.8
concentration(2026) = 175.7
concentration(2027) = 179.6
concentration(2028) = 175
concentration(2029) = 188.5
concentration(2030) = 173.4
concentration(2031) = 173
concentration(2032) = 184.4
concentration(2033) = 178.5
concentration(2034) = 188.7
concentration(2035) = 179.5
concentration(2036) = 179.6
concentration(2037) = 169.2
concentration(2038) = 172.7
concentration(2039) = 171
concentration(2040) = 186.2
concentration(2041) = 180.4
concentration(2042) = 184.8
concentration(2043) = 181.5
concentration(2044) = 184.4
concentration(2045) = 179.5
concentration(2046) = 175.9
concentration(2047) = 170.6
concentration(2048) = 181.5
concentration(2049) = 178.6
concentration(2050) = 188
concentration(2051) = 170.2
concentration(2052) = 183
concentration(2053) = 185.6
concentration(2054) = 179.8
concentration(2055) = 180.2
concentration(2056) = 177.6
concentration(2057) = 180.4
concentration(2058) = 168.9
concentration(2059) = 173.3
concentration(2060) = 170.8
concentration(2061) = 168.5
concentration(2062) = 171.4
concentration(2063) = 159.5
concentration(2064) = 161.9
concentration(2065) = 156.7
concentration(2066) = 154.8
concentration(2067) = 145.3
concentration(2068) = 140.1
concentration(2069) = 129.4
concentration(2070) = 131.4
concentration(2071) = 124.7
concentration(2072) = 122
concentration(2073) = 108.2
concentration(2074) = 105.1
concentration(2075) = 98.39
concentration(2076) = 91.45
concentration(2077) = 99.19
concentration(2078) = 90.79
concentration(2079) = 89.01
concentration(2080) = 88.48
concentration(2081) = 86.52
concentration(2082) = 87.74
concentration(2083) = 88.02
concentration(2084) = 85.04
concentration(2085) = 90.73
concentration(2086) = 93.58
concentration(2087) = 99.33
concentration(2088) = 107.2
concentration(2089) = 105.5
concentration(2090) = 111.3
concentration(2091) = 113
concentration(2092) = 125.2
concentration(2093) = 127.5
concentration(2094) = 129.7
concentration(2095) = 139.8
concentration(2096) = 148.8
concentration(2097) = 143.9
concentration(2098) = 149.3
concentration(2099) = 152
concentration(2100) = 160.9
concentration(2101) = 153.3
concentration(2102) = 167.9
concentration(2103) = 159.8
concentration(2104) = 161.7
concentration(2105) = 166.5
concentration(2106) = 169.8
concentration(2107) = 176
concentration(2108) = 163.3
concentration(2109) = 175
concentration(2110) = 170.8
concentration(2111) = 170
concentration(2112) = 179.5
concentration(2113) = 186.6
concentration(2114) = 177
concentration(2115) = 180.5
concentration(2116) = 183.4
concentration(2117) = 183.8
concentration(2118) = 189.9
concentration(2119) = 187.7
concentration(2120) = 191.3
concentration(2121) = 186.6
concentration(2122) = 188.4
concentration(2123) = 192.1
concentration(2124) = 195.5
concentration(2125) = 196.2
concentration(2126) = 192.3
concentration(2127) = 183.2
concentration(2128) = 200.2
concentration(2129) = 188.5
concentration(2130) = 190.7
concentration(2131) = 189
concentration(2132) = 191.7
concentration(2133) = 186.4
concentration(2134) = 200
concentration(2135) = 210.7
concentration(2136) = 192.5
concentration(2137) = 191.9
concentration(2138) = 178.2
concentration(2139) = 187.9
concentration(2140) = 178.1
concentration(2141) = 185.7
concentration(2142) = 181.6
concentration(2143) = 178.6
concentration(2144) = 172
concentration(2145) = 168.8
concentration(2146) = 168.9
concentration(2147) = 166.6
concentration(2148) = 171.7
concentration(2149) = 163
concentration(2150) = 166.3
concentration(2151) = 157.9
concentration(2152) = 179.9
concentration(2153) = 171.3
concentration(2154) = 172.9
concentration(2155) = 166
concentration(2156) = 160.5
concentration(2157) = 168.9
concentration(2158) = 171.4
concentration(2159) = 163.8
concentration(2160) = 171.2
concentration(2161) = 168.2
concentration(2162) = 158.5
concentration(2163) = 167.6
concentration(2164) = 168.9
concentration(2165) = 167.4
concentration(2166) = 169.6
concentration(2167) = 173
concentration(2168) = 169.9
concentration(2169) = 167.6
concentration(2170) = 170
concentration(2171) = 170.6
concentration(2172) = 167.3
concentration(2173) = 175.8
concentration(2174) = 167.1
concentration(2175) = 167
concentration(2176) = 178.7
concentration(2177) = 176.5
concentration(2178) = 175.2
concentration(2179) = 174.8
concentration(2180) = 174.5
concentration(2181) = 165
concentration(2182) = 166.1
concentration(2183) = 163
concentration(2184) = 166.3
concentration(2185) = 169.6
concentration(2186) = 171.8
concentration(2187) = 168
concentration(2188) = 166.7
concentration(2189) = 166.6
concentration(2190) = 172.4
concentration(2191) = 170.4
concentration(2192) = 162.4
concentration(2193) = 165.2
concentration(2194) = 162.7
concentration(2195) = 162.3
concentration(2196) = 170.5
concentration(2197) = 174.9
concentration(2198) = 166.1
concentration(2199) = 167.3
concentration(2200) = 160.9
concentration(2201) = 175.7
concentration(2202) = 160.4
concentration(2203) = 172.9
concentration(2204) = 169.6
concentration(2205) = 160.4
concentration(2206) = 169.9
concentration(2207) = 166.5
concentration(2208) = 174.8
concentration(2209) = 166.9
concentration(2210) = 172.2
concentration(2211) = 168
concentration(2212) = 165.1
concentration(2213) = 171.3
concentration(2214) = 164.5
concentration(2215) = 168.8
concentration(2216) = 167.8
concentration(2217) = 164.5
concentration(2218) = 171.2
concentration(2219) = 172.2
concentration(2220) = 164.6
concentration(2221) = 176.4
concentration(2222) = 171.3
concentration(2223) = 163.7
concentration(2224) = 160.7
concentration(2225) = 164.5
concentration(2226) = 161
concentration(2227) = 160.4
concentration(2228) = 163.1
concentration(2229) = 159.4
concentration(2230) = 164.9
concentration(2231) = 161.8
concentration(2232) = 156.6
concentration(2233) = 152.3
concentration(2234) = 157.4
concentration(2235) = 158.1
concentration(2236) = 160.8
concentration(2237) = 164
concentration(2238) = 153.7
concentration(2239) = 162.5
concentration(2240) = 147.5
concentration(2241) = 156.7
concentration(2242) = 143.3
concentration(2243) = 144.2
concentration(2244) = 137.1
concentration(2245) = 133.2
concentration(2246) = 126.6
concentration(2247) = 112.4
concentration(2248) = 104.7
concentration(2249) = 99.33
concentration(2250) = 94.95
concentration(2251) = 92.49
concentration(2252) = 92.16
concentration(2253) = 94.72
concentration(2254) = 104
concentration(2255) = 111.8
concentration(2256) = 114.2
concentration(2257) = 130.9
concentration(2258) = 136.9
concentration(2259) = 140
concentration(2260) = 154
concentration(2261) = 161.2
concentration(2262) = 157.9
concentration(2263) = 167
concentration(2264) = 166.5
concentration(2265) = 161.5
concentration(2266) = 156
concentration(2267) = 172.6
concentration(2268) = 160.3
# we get 154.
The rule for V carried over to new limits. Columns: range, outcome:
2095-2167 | 175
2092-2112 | 157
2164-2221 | 169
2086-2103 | 133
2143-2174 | 169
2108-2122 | 181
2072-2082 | 96.2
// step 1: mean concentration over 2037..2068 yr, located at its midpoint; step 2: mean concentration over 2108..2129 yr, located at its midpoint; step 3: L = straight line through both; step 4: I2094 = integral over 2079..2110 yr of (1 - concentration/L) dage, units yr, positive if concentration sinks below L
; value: 8.61 yr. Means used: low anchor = 173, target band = 131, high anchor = 185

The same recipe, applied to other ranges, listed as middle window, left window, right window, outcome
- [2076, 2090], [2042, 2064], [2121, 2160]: 6.62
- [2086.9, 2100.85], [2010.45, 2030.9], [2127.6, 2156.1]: 3.69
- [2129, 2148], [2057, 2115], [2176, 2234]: -4.29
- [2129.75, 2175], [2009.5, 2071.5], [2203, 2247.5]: -2.68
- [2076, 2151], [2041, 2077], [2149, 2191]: 2.60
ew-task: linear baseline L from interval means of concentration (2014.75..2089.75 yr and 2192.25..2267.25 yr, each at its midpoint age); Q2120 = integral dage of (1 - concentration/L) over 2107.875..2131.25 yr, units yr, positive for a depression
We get -4.9 yr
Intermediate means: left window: 154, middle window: 185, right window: 153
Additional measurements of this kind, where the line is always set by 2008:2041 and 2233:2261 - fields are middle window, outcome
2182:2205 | -4.0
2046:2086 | 6.8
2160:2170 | -1.4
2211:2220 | -2.0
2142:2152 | -1.2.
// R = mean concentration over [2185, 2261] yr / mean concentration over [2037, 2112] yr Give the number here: 1.0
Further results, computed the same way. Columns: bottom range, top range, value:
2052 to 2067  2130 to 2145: 1.10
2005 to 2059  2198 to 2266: 0.86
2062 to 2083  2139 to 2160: 1.44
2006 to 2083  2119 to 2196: 1.09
